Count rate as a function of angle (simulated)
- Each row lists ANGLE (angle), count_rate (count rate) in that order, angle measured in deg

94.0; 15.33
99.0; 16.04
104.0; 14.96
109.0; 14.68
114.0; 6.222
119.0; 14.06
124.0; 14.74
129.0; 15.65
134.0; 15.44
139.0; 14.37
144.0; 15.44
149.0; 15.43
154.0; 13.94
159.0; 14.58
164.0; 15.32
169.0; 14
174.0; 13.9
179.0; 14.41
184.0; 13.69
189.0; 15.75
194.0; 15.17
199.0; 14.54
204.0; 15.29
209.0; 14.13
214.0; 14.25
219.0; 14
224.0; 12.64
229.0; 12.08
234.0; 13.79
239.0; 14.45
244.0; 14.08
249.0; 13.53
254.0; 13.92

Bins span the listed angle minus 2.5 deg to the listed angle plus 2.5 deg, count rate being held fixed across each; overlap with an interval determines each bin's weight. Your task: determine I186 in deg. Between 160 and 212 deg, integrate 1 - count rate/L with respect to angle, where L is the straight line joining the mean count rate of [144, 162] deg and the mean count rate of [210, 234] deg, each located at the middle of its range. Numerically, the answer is -1.9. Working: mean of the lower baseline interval 14.8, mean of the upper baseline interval 13.4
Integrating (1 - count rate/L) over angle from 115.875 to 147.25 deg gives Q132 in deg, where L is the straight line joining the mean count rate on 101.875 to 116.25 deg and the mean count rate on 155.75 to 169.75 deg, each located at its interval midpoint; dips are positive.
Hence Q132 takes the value -4.0 deg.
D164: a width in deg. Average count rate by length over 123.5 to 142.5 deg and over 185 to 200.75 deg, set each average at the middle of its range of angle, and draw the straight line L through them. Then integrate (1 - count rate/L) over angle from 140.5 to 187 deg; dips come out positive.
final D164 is 1.7 deg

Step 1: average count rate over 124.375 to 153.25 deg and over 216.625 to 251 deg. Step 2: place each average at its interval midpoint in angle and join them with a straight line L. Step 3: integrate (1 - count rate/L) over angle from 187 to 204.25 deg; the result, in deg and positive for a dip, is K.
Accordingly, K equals -1.2 deg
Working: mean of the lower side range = 15.1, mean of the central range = 15.2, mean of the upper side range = 13.5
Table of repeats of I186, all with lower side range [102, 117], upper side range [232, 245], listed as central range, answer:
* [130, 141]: -2.4 deg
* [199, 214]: -1.1 deg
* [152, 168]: -2.2 deg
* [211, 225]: 0.0 deg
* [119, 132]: -3.0 deg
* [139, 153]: -2.8 deg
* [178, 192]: -1.5 deg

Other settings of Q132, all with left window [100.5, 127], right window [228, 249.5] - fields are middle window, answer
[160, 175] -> -1.3 deg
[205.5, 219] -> -0.7 deg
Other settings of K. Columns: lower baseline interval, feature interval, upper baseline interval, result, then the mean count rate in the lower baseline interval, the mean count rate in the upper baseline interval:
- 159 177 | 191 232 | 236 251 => 0.50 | 14.4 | 14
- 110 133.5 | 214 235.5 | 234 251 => 0.98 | 13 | 14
